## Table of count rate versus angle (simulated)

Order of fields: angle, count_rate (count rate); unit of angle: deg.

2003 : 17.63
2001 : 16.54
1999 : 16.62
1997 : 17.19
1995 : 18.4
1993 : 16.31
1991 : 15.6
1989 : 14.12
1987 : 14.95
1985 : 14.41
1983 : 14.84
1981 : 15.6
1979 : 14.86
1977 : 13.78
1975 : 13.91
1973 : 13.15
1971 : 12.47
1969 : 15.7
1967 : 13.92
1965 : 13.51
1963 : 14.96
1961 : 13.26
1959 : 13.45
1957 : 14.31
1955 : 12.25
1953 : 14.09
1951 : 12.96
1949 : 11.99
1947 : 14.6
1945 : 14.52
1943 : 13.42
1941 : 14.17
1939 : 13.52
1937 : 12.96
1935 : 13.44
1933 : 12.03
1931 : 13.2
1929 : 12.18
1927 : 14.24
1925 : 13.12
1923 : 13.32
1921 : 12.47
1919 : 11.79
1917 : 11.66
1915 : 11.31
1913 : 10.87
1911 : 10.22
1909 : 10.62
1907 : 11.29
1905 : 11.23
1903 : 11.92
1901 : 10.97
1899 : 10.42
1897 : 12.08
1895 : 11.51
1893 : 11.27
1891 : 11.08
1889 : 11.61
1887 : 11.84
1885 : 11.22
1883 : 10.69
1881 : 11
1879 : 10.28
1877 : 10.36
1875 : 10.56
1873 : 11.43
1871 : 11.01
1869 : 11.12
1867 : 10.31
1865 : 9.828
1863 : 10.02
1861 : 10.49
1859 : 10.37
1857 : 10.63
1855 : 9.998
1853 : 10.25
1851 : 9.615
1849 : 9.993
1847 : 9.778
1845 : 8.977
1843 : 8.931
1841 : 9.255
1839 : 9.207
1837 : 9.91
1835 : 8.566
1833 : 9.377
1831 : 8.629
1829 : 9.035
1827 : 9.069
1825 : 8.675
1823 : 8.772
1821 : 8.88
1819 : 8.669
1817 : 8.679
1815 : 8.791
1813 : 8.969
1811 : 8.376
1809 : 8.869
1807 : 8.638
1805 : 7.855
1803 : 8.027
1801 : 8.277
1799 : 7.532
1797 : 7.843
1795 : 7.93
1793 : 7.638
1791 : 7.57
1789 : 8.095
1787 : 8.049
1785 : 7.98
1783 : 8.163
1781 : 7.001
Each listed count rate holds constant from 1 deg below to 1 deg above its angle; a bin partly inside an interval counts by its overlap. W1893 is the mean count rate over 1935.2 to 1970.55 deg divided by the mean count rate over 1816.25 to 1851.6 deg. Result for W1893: 1.51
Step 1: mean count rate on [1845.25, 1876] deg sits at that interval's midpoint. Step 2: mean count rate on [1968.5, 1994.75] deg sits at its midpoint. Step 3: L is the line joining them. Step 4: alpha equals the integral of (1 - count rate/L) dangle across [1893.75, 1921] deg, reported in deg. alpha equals 1.7 deg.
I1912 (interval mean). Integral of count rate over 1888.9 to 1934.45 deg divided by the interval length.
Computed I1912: 11.8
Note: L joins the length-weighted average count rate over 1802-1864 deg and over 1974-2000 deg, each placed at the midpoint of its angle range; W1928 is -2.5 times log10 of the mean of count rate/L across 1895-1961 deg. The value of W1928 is 0.046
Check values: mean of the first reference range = 9.2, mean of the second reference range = 15.4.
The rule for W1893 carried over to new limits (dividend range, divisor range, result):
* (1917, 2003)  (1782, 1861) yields 1.60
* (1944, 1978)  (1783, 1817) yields 1.68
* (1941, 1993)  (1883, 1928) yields 1.21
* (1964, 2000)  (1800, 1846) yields 1.70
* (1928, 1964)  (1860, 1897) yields 1.23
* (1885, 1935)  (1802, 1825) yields 1.37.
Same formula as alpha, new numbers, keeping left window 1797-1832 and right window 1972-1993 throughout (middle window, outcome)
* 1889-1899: 0.0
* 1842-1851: 0.2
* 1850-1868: 0.0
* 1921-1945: -0.8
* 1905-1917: 1.1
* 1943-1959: -0.1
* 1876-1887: 0.2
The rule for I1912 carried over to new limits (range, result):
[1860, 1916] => 10.9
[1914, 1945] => 12.9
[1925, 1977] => 13.5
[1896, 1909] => 11.3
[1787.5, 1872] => 9.1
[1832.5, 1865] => 9.72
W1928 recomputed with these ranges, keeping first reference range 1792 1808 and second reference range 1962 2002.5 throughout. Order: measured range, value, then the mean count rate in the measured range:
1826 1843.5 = 0.02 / 9.11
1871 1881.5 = 0.02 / 10.7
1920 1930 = -0.02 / 13.1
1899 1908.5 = 0.07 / 11.2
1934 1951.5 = 0.00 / 13.5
